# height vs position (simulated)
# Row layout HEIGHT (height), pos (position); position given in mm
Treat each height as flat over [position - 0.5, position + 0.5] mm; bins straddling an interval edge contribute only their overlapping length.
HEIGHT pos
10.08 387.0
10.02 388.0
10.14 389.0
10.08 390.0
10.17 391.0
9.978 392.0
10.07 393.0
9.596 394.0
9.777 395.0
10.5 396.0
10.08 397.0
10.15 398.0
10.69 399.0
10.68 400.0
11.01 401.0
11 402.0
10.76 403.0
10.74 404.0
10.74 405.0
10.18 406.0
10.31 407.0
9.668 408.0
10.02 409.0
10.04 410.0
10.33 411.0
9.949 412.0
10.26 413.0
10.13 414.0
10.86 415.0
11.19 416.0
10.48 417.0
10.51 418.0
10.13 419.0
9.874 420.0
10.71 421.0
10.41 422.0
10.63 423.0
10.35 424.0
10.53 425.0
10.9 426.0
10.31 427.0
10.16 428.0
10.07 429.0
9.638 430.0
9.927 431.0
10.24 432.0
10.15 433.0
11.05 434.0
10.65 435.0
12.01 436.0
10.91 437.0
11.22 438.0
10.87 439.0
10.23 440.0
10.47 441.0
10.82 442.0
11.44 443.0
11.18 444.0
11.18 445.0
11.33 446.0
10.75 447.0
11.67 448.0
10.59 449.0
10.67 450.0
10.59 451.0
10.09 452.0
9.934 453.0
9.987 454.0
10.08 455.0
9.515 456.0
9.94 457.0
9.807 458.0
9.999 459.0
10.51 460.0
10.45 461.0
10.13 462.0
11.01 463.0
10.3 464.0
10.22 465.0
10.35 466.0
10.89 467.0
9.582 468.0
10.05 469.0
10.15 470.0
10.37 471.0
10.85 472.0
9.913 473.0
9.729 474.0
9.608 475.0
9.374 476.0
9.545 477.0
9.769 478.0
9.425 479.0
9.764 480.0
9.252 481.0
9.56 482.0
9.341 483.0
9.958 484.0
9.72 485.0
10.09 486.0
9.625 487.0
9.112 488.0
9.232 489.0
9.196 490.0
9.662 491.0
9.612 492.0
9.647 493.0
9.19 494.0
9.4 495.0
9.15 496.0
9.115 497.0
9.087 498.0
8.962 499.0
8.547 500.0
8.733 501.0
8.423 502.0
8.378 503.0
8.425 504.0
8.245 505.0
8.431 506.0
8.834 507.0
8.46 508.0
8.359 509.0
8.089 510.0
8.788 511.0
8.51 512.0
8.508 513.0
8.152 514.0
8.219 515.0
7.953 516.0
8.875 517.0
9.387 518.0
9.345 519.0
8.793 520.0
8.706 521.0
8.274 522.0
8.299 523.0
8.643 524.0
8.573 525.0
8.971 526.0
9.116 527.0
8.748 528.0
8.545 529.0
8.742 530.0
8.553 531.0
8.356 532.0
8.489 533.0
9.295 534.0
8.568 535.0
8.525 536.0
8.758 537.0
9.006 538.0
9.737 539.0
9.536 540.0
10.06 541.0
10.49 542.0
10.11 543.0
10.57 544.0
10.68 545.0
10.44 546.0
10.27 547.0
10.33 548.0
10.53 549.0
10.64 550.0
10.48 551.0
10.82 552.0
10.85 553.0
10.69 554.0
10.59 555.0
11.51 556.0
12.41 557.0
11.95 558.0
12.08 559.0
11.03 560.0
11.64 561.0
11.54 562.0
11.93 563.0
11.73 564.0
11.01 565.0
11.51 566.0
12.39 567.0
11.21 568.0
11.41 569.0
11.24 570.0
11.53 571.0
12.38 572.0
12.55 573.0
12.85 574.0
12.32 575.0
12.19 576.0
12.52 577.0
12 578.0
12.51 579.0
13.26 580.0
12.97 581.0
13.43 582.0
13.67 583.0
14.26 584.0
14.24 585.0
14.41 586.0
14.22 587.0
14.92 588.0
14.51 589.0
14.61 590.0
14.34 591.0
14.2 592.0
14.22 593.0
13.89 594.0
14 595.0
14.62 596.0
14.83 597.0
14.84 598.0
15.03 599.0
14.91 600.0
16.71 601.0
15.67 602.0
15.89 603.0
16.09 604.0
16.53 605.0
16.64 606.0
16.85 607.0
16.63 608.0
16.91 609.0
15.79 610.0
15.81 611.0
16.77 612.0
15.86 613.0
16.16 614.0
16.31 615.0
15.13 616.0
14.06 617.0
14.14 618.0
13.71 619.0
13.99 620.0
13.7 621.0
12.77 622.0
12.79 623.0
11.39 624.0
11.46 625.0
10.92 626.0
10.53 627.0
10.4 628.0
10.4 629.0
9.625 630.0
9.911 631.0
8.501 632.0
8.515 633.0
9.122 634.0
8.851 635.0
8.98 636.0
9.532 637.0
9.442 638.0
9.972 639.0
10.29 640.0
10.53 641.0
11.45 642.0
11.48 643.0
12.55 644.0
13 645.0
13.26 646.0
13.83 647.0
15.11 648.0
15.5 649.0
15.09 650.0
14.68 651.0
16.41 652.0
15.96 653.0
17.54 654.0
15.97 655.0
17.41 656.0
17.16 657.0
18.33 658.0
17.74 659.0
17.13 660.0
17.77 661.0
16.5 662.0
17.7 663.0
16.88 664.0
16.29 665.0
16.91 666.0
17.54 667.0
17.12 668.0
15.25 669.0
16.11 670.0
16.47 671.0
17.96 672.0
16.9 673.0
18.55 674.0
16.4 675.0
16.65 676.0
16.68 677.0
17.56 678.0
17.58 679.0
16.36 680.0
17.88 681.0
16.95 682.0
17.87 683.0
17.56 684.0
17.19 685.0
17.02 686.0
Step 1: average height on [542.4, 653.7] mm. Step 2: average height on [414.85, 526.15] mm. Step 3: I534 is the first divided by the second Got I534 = 1.31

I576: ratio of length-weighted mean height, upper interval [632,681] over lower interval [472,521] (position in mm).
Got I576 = 1.63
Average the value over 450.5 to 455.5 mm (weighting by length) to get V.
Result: 10.1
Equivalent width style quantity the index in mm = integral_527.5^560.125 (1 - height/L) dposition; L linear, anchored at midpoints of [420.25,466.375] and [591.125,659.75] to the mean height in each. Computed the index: 6.1 mm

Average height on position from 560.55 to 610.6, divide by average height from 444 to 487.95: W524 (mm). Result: 1.36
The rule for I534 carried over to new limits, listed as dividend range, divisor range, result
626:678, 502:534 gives 1.65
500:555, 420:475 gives 0.87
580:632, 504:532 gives 1.65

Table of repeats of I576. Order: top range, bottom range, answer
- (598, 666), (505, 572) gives 1.43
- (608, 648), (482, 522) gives 1.38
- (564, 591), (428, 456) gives 1.21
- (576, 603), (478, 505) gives 1.53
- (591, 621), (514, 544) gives 1.72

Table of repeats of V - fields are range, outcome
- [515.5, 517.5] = 8.41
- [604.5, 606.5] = 16.6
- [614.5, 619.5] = 14.7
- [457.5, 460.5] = 10.1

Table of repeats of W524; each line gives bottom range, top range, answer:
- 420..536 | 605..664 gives 1.42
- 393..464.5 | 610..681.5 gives 1.37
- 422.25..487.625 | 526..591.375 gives 1.10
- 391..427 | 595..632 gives 1.37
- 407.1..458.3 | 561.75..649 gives 1.25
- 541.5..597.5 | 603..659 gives 1.10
